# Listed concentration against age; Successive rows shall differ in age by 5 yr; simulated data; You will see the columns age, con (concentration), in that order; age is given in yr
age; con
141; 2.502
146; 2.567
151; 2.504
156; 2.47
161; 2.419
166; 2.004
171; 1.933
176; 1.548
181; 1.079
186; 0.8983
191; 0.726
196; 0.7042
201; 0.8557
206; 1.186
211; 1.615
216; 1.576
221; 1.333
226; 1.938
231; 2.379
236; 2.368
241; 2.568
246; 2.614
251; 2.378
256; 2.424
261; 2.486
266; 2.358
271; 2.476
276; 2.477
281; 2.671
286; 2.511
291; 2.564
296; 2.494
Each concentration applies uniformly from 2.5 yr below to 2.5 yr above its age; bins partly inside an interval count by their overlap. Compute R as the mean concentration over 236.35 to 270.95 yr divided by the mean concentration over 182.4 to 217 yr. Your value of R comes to 2.3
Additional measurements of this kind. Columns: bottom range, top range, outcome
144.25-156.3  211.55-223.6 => 0.59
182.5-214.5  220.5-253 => 2.24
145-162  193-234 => 0.58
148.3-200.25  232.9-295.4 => 1.55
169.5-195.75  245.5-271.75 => 2.10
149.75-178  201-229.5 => 0.70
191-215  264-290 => 2.31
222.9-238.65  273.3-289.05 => 1.16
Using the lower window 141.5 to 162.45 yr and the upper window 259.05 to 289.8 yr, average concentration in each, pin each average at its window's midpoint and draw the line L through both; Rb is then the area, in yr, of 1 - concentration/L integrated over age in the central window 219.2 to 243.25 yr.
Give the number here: 3.5 yr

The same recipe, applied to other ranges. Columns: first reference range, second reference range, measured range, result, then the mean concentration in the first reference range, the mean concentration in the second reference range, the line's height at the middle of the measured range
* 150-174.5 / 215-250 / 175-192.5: 9.2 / 2.22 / 2.15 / 2.2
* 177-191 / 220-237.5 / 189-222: 8.5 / 1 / 2.04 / 1.5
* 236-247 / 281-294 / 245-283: 1.1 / 2.54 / 2.56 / 2.55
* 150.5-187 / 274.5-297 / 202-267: 5.9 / 1.86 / 2.55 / 2.25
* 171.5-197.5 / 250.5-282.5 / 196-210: 3.7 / 1.07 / 2.47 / 1.39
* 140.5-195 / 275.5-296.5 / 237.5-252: -1.4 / 1.82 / 2.55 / 2.3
